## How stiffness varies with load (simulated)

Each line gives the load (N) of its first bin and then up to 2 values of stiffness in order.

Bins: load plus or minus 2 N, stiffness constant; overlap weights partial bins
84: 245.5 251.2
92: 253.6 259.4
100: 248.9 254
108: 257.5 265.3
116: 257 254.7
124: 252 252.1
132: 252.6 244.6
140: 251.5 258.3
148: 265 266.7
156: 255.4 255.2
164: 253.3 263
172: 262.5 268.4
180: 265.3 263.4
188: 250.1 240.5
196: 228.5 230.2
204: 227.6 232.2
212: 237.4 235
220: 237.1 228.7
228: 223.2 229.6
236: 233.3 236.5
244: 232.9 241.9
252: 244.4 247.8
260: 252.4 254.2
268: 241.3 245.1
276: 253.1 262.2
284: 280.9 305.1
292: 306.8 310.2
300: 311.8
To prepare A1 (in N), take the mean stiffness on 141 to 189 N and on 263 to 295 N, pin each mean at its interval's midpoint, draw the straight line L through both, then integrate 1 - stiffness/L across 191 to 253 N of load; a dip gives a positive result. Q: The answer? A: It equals 7.5 N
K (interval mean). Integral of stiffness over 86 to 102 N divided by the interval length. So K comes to 253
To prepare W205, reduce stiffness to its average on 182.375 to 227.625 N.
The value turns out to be 237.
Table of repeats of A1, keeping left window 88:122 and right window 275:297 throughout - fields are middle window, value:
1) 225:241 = 2.74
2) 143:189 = 0.96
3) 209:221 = 1.69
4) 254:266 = 1.31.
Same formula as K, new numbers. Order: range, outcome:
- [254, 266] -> 251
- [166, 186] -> 265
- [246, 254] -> 243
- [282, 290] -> 293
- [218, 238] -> 230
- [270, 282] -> 253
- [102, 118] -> 258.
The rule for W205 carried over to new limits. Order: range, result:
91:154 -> 256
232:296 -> 257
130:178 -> 258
